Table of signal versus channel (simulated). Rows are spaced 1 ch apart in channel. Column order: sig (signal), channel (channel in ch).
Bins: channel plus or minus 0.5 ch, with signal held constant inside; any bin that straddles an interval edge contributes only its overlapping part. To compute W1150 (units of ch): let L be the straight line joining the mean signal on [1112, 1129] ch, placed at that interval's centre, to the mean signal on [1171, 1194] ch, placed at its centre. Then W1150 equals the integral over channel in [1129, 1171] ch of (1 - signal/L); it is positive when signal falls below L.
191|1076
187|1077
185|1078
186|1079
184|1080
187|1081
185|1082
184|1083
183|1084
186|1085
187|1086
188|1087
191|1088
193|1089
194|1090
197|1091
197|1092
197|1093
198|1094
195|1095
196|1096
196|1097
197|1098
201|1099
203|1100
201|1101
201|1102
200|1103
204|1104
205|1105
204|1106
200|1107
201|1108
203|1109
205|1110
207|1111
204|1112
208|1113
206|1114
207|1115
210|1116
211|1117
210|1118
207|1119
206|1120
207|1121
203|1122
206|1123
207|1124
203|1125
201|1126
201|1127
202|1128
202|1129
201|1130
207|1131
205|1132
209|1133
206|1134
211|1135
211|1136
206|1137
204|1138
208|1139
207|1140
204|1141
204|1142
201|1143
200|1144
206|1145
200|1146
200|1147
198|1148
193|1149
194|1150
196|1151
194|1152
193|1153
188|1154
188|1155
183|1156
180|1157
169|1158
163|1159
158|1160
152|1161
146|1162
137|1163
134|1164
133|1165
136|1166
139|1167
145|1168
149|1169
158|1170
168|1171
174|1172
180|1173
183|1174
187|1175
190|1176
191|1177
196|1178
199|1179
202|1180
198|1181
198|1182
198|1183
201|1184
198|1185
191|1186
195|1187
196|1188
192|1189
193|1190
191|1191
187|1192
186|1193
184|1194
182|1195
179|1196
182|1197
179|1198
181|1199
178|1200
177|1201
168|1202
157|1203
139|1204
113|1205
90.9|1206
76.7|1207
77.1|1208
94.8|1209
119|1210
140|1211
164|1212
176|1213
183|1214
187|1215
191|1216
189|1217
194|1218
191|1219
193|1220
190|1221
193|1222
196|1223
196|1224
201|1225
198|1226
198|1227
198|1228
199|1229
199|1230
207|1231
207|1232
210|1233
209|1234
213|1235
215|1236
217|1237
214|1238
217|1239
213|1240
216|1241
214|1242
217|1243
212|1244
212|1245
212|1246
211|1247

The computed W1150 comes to 3.3 ch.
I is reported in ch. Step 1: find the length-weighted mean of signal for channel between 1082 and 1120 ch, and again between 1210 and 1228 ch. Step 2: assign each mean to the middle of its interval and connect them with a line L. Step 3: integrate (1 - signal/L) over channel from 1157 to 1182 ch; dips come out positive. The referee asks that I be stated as 3.2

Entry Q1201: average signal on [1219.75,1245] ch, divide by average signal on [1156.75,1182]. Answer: 1.23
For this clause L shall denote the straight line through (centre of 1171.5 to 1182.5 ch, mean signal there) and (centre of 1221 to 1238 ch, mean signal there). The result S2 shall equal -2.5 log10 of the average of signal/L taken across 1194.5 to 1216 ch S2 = 0.29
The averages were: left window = 191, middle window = 151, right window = 203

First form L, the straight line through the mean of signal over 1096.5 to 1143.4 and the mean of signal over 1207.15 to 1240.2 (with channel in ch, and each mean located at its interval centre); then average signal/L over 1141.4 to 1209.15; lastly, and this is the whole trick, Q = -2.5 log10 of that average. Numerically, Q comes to 0.124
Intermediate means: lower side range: 205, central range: 174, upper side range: 186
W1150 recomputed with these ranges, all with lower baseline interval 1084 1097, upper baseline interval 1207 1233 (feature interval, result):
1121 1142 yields -1.9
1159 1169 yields 2.2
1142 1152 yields -0.7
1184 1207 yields 1.0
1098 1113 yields -0.9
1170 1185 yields -0.6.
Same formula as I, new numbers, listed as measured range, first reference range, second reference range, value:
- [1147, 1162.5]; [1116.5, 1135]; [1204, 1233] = 1.13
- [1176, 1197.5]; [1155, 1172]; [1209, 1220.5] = -3.96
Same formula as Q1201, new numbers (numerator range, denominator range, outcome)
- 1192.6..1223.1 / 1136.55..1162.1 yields 0.85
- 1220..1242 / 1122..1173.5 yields 1.10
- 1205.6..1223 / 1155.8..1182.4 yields 0.94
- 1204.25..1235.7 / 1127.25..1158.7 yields 0.88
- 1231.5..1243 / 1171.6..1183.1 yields 1.12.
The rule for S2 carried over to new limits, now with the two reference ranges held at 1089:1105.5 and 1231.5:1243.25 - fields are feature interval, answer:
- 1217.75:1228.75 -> 0.09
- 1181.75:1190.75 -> 0.07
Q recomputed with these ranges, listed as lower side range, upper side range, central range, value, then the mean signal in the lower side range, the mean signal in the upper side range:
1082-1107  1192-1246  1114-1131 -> -0.07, 196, 182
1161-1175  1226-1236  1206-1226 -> 0.17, 154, 205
